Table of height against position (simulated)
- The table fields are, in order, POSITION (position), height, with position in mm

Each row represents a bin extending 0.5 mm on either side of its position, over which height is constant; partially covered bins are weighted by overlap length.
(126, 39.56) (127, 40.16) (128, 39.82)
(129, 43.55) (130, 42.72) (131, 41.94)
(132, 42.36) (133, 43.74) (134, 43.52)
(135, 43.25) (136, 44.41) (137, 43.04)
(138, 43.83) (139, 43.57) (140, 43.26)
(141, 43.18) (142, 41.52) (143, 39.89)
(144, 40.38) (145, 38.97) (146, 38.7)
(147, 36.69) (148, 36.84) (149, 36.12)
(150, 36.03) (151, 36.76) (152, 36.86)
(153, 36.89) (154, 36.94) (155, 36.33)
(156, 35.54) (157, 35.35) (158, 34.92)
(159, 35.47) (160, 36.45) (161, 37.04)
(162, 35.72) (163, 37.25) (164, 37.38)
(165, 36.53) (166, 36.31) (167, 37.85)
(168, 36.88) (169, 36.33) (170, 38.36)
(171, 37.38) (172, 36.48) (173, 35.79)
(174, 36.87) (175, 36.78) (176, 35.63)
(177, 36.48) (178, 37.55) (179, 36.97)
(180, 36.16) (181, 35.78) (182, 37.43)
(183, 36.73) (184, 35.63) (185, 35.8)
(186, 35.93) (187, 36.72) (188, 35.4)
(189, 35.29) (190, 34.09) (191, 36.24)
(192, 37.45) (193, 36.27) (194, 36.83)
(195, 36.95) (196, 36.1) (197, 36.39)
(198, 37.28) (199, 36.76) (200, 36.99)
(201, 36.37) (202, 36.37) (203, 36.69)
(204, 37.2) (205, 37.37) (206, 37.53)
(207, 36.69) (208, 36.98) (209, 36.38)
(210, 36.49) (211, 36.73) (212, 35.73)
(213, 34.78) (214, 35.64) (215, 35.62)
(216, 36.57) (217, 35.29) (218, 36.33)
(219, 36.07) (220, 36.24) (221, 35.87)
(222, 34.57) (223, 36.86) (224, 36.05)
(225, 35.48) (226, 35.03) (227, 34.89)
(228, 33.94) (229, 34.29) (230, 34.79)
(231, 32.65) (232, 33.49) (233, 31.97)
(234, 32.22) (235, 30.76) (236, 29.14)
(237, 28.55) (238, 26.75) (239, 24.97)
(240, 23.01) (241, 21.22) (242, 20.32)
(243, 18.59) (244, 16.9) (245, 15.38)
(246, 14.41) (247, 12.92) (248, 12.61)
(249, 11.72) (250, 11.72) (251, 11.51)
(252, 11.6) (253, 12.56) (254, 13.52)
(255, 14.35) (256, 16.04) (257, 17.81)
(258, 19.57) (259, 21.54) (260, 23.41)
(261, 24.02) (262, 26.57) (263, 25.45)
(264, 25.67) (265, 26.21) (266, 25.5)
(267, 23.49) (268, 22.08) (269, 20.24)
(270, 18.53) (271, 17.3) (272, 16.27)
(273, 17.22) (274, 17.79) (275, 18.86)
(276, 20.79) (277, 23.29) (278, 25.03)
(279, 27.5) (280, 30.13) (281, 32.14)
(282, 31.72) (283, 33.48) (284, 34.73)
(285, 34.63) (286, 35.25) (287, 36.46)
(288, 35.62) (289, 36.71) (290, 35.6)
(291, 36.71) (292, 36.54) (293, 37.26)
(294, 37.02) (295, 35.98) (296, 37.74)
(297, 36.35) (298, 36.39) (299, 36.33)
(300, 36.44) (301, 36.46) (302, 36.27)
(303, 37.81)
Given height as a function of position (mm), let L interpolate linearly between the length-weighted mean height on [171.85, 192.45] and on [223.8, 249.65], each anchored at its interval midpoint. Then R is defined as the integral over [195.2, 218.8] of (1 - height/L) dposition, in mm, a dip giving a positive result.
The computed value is -3.7 mm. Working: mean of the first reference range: 36.2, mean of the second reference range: 26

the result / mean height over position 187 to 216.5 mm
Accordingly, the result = 36.4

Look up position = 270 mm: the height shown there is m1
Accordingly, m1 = 18.53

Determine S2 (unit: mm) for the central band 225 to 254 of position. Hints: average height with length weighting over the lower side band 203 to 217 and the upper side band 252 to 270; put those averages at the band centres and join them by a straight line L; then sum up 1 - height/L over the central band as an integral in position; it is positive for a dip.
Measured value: 4.7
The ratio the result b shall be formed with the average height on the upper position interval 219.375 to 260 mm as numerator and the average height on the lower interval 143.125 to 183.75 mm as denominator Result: 0.7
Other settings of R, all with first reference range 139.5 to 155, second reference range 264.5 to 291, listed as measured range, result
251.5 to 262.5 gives 4.0 mm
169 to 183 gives -0.3 mm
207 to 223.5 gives -1.8 mm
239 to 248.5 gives 3.9 mm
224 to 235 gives -0.9 mm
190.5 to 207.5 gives -1.4 mm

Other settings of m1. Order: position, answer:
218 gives 36.33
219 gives 36.07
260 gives 23.41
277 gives 23.29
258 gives 19.57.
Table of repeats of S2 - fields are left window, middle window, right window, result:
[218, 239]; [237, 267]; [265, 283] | 9.44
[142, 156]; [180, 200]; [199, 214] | 0.31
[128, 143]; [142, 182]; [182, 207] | 3.09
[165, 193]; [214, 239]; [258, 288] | -2.28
